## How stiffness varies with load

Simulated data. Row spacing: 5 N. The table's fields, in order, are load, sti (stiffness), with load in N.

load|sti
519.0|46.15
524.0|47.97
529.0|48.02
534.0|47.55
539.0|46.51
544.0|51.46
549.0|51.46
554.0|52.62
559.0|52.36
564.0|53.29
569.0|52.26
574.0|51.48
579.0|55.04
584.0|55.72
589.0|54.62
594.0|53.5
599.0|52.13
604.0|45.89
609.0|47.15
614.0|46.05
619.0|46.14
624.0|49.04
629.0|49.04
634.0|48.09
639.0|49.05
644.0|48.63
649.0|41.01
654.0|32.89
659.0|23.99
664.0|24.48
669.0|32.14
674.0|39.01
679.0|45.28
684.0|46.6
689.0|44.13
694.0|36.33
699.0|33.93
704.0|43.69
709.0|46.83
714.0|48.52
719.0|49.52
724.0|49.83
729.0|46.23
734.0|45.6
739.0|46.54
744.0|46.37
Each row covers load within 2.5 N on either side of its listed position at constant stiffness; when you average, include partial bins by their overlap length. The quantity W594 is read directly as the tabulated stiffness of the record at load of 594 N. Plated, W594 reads 53.5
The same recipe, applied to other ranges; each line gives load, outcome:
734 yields 45.6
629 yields 49.04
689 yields 44.13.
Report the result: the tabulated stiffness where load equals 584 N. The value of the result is 55.72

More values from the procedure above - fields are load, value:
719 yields 49.52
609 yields 47.15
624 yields 49.04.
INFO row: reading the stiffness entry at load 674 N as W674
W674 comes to 39.01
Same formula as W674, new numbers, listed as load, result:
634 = 48.09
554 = 52.62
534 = 47.55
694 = 36.33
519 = 46.15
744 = 46.37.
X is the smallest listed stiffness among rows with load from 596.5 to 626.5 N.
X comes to 45.89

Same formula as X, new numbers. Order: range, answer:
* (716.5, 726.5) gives 49.52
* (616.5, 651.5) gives 41.01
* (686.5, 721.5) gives 33.93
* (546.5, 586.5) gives 51.46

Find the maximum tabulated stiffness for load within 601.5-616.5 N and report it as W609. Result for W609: 47.15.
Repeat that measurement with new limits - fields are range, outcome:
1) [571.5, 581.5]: 55.04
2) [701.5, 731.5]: 49.83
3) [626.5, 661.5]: 49.05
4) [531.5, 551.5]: 51.46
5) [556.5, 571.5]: 53.29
